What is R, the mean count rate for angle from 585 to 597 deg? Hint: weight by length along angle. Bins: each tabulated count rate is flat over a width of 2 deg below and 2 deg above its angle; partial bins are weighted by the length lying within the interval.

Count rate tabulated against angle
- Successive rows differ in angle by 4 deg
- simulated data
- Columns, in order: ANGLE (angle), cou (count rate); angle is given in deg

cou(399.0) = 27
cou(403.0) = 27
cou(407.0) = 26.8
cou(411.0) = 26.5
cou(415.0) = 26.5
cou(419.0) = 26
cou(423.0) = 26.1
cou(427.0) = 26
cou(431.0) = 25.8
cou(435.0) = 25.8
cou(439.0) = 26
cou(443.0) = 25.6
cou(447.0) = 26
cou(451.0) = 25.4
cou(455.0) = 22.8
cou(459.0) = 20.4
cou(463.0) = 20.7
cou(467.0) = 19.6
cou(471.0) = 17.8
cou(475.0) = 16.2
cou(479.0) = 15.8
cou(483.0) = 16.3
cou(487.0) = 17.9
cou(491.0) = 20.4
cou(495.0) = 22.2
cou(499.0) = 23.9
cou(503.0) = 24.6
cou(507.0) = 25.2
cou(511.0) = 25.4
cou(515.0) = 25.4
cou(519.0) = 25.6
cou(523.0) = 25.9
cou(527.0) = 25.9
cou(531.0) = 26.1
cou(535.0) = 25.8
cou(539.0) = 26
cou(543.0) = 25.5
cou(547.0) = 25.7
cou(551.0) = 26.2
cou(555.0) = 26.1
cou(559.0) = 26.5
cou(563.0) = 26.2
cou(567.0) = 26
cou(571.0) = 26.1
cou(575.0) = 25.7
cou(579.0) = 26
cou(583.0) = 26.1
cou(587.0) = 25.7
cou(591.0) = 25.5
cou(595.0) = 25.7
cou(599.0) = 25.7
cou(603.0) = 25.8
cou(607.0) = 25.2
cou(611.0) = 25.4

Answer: 25.6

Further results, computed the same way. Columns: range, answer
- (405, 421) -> 26.4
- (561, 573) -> 26.1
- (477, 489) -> 16.7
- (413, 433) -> 26.1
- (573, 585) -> 25.9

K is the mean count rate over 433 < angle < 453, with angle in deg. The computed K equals 25.8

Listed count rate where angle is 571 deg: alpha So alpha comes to 26.1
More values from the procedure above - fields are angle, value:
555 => 26.1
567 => 26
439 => 26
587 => 25.7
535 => 25.8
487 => 17.9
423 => 26.1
